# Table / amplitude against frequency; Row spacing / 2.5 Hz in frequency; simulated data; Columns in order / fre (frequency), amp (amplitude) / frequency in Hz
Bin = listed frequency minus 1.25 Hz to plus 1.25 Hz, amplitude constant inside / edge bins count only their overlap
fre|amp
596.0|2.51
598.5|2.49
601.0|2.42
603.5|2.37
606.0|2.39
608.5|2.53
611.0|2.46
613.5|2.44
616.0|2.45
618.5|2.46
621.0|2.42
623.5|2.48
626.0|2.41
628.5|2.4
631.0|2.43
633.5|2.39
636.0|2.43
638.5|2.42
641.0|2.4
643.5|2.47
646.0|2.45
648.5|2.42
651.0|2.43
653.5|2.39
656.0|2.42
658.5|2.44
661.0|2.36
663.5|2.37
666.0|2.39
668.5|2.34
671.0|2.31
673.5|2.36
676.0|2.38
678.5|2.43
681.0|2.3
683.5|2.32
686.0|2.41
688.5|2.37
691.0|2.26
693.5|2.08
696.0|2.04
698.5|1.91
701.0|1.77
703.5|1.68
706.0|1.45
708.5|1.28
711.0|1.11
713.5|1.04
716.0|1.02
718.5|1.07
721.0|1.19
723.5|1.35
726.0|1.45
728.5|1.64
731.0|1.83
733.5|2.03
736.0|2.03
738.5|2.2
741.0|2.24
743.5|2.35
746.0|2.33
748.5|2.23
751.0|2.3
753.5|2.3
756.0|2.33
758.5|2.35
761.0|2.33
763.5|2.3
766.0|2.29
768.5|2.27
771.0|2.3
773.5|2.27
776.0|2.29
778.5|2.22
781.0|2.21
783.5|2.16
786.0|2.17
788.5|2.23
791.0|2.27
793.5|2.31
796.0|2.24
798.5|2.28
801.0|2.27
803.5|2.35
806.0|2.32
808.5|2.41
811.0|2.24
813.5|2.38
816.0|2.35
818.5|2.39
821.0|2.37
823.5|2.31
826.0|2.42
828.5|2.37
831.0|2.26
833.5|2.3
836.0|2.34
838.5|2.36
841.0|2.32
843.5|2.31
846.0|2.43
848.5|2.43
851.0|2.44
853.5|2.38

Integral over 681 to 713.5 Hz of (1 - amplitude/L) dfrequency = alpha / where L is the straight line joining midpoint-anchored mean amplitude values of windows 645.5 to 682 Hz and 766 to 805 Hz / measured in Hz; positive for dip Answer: 6.6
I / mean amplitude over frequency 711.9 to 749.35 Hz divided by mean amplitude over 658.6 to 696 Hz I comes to 0.74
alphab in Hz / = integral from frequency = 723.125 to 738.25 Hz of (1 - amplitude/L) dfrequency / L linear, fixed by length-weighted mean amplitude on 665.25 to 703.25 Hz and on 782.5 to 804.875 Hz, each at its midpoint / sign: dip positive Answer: 3.14 Hz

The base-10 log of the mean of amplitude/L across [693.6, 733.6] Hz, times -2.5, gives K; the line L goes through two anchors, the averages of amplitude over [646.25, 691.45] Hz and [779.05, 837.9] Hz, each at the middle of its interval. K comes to 0.49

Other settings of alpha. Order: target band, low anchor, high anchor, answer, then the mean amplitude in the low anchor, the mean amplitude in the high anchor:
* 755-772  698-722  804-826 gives -4.2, 1.34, 2.35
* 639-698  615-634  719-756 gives -2.7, 2.43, 1.96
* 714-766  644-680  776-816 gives 8.6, 2.39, 2.27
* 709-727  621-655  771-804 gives 8.9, 2.42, 2.25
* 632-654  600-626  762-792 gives -0.2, 2.44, 2.25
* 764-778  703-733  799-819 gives -2.6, 1.35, 2.33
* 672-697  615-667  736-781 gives 0.7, 2.42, 2.28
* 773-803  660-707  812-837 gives 0.8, 2.19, 2.35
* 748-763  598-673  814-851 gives 0.4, 2.42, 2.36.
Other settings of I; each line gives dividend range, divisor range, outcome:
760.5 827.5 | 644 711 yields 1.05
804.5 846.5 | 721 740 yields 1.33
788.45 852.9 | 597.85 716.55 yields 1.05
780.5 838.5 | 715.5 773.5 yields 1.15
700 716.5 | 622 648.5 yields 0.55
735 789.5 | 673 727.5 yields 1.27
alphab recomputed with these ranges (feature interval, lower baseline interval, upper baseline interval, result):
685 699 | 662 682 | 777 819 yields 1.0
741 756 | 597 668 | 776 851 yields 0.3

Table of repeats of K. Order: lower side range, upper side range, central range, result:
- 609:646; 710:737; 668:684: -0.22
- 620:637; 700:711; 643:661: -0.14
